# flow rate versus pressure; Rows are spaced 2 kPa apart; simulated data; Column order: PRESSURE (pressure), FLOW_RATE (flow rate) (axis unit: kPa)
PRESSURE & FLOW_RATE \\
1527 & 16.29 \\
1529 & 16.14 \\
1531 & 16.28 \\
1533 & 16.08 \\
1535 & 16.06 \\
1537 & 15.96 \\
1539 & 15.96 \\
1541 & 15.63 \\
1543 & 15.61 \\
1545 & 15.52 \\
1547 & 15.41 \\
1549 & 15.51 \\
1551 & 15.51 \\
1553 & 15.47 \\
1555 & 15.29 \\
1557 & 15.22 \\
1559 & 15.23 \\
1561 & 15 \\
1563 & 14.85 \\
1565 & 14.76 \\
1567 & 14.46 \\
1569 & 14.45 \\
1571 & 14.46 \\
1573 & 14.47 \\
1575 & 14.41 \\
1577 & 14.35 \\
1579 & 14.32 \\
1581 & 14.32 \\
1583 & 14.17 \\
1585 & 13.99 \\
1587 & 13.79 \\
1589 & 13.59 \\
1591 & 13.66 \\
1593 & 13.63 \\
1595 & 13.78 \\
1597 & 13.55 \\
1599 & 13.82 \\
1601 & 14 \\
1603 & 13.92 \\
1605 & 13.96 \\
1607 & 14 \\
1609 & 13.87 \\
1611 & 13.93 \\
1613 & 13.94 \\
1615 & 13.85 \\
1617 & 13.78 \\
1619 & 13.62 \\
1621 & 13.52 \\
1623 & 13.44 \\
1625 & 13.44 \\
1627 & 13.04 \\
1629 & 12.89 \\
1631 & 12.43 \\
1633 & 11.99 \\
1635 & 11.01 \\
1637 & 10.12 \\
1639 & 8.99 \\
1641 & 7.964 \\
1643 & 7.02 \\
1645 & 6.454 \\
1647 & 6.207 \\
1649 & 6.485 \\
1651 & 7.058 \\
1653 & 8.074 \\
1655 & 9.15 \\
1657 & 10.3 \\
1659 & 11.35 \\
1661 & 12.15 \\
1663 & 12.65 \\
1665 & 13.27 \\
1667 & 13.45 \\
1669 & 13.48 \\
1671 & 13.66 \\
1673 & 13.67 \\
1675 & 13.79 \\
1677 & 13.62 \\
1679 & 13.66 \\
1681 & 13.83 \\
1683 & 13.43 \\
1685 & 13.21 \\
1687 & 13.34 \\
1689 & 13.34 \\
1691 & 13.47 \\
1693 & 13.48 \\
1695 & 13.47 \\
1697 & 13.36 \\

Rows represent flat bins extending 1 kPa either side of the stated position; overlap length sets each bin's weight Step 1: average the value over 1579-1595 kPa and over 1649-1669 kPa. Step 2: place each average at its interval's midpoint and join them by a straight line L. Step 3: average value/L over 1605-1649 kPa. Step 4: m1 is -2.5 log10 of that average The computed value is 0.06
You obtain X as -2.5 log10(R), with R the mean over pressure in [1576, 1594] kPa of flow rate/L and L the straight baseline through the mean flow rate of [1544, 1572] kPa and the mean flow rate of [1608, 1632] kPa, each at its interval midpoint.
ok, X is 0.03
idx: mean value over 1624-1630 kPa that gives 13.1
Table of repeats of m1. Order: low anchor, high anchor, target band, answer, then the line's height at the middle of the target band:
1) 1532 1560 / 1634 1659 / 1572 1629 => -0.194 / 11.7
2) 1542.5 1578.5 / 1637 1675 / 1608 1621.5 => -0.129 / 12.3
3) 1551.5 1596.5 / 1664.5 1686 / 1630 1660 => 0.469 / 13.8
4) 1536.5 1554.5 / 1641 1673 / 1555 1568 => -0.010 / 14.8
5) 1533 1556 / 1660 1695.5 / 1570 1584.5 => 0.055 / 15.1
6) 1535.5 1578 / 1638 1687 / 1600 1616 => -0.065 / 13.1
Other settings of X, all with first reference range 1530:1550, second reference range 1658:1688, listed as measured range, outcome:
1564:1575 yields 0.05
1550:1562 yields 0.01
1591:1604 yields 0.07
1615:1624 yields 0.05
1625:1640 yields 0.20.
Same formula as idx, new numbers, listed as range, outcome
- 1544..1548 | 15.5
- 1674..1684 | 13.7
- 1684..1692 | 13.3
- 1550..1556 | 15.4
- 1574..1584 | 14.3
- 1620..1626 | 13.5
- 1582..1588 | 14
